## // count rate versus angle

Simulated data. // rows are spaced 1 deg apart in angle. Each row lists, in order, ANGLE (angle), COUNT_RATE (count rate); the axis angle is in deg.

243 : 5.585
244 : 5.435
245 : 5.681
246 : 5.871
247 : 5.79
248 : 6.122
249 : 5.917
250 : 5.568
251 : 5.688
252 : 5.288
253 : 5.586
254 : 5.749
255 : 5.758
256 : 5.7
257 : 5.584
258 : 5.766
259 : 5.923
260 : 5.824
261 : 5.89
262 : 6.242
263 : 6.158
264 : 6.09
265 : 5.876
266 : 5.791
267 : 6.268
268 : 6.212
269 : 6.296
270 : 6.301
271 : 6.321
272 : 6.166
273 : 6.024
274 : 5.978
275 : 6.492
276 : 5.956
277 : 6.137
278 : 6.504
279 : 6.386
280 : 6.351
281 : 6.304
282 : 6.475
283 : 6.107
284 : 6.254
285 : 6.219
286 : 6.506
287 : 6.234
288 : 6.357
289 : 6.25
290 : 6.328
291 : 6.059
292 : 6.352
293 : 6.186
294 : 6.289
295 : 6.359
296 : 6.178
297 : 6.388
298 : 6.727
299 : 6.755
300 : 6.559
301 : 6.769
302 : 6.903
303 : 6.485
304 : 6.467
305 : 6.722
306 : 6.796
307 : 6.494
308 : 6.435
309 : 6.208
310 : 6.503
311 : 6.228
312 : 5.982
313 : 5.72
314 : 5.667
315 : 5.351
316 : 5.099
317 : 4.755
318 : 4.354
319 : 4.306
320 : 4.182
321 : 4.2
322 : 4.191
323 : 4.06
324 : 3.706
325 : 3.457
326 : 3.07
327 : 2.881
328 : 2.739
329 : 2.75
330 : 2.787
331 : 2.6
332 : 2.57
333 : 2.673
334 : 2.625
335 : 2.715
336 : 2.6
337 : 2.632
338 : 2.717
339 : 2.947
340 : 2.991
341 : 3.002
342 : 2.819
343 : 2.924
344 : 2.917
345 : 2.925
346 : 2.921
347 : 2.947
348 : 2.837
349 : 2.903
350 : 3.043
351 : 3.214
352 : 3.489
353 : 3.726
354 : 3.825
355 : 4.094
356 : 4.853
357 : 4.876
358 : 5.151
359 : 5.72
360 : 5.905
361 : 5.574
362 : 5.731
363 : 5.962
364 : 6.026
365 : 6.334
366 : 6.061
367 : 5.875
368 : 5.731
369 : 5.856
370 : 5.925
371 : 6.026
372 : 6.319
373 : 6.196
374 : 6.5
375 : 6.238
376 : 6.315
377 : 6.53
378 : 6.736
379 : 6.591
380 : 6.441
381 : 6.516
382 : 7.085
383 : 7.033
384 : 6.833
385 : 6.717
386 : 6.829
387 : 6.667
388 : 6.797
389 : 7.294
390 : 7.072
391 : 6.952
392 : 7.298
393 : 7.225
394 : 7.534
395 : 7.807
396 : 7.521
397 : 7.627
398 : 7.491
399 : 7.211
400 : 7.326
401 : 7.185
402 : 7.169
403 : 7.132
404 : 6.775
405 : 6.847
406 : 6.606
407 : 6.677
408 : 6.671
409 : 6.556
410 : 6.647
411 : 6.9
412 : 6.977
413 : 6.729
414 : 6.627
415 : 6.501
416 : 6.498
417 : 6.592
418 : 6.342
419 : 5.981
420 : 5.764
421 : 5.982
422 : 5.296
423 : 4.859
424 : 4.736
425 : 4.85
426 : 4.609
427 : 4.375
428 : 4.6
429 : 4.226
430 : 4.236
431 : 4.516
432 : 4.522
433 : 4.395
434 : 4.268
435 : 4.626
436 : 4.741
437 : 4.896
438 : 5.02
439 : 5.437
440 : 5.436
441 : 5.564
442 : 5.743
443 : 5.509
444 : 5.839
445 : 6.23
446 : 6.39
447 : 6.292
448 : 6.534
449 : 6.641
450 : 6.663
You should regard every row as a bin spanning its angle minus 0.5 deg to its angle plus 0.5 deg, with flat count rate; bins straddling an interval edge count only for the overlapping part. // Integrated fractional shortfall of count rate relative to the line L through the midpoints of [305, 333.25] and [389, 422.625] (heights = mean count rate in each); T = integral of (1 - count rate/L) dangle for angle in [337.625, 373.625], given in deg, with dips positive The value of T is 7.2 deg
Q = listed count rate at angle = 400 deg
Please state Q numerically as 7.326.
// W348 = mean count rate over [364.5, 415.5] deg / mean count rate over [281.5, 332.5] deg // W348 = 1.2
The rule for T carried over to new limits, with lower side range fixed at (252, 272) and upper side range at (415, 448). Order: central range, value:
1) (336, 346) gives 4.93 deg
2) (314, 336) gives 8.14 deg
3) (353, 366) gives 0.63 deg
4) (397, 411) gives -4.05 deg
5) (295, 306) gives -1.50 deg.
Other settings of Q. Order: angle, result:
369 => 5.856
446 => 6.39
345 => 2.925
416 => 6.498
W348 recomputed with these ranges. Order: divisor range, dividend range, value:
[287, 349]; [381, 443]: 1.32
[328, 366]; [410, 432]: 1.51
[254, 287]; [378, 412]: 1.14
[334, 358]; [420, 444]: 1.52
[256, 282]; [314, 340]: 0.57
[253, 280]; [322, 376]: 0.68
